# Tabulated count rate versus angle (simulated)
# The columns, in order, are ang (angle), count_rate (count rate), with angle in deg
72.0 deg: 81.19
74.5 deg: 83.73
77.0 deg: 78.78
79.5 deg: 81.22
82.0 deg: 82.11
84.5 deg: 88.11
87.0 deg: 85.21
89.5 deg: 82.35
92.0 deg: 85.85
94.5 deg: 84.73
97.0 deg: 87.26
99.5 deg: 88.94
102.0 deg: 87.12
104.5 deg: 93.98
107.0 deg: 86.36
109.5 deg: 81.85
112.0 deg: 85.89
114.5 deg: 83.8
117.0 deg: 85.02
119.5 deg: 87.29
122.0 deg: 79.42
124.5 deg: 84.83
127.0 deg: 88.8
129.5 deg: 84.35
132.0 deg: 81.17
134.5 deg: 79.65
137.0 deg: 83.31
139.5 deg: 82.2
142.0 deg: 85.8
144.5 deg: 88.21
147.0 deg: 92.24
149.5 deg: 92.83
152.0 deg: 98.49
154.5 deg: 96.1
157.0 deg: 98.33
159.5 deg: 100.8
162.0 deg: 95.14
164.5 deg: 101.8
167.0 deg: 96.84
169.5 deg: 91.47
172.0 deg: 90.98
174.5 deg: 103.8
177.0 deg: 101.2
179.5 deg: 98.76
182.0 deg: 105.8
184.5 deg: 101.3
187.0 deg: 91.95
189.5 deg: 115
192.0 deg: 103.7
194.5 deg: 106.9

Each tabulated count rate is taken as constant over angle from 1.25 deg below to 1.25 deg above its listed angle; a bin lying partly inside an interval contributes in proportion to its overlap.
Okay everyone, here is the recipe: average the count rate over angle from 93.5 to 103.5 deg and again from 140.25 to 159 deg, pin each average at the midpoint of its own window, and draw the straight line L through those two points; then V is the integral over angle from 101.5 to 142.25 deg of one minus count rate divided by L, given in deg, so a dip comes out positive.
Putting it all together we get 2.4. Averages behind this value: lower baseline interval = 87.2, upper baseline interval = 93.2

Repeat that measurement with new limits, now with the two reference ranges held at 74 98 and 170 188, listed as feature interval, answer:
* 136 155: 0.8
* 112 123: 0.6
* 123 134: 0.8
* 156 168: -0.3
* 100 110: -0.1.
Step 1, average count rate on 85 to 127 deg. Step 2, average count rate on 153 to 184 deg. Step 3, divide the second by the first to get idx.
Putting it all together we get 1.1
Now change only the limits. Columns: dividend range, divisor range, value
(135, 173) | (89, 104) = 1.07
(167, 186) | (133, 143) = 1.20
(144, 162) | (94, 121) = 1.10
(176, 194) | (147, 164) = 1.06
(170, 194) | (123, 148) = 1.19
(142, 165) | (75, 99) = 1.13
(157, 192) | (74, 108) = 1.17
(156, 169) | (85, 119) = 1.14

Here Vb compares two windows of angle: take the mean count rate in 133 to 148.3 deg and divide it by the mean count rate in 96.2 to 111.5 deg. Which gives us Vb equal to 0.97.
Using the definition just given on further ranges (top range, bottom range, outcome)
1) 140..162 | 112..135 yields 1.12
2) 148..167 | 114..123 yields 1.16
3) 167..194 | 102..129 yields 1.17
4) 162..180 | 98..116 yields 1.12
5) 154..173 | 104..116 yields 1.12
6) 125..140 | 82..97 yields 0.98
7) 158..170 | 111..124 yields 1.16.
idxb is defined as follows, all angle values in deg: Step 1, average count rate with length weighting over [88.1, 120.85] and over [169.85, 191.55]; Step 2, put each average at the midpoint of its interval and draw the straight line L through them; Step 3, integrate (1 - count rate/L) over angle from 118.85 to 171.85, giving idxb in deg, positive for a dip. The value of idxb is 2.3 deg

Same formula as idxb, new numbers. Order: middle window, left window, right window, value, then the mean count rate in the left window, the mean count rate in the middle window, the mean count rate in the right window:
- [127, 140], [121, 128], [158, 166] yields 0.75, 84.4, 82.8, 99.1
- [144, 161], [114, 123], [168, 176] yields -0.78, 84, 95.6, 95.6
